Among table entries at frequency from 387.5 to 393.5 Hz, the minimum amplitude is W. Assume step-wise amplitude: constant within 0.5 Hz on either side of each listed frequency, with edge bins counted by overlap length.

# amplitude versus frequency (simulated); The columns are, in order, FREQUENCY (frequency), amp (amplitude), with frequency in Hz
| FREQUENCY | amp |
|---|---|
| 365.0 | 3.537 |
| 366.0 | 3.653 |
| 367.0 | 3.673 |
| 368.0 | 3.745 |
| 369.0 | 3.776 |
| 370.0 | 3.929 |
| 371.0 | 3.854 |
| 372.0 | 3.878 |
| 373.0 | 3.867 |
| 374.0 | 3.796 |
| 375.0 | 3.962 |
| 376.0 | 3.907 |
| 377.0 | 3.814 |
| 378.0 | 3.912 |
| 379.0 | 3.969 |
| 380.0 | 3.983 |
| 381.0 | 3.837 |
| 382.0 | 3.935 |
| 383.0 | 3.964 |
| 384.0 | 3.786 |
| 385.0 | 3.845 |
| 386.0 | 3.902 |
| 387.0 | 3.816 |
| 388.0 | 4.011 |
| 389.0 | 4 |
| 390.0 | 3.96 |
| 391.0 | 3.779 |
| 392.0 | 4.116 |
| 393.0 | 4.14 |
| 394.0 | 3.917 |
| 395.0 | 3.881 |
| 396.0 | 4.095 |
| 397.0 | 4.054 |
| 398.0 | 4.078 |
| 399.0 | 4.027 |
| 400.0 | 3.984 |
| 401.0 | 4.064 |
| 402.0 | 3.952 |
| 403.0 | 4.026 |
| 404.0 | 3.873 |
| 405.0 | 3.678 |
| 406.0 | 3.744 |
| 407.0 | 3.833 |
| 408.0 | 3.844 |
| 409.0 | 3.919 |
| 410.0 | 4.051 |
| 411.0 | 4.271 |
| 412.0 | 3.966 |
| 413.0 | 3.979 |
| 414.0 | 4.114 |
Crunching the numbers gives 3.779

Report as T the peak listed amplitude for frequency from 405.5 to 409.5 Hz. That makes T 3.919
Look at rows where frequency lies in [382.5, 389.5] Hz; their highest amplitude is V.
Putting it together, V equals 4.011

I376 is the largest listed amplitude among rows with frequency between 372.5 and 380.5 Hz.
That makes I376 3.983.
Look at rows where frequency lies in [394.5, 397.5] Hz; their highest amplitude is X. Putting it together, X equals 4.095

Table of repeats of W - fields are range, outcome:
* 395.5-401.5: 3.984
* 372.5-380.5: 3.796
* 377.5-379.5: 3.912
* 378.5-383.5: 3.837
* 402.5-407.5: 3.678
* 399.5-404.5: 3.873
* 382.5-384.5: 3.786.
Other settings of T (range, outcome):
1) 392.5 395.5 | 4.14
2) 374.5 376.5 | 3.962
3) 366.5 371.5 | 3.929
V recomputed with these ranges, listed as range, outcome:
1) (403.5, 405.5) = 3.873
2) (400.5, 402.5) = 4.064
